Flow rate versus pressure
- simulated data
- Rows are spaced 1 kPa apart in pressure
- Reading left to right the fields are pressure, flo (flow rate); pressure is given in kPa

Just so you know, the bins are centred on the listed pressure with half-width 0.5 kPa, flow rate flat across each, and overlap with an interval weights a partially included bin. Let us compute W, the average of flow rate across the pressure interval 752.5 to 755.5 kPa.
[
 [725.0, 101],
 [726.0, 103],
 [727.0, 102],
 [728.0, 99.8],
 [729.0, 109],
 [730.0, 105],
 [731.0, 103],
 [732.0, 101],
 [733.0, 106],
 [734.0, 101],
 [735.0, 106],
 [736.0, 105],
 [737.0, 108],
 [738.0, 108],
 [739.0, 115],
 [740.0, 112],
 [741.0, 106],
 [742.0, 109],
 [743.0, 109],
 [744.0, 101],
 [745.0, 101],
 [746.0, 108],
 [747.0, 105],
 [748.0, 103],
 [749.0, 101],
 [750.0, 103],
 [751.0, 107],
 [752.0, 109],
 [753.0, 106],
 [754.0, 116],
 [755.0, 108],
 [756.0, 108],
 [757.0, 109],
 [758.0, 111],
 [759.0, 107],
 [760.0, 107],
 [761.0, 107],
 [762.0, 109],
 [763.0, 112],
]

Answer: 110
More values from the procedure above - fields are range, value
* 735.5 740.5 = 110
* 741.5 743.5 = 109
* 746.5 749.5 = 103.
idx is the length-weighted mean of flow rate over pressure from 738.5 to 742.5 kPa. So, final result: 110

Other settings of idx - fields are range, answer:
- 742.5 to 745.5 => 104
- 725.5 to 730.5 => 104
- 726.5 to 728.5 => 101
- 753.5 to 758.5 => 110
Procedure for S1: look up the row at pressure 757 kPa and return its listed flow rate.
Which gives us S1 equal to 109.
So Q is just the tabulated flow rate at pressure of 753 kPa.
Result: 106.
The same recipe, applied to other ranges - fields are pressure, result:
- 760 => 107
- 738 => 108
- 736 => 105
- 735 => 106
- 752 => 109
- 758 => 111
